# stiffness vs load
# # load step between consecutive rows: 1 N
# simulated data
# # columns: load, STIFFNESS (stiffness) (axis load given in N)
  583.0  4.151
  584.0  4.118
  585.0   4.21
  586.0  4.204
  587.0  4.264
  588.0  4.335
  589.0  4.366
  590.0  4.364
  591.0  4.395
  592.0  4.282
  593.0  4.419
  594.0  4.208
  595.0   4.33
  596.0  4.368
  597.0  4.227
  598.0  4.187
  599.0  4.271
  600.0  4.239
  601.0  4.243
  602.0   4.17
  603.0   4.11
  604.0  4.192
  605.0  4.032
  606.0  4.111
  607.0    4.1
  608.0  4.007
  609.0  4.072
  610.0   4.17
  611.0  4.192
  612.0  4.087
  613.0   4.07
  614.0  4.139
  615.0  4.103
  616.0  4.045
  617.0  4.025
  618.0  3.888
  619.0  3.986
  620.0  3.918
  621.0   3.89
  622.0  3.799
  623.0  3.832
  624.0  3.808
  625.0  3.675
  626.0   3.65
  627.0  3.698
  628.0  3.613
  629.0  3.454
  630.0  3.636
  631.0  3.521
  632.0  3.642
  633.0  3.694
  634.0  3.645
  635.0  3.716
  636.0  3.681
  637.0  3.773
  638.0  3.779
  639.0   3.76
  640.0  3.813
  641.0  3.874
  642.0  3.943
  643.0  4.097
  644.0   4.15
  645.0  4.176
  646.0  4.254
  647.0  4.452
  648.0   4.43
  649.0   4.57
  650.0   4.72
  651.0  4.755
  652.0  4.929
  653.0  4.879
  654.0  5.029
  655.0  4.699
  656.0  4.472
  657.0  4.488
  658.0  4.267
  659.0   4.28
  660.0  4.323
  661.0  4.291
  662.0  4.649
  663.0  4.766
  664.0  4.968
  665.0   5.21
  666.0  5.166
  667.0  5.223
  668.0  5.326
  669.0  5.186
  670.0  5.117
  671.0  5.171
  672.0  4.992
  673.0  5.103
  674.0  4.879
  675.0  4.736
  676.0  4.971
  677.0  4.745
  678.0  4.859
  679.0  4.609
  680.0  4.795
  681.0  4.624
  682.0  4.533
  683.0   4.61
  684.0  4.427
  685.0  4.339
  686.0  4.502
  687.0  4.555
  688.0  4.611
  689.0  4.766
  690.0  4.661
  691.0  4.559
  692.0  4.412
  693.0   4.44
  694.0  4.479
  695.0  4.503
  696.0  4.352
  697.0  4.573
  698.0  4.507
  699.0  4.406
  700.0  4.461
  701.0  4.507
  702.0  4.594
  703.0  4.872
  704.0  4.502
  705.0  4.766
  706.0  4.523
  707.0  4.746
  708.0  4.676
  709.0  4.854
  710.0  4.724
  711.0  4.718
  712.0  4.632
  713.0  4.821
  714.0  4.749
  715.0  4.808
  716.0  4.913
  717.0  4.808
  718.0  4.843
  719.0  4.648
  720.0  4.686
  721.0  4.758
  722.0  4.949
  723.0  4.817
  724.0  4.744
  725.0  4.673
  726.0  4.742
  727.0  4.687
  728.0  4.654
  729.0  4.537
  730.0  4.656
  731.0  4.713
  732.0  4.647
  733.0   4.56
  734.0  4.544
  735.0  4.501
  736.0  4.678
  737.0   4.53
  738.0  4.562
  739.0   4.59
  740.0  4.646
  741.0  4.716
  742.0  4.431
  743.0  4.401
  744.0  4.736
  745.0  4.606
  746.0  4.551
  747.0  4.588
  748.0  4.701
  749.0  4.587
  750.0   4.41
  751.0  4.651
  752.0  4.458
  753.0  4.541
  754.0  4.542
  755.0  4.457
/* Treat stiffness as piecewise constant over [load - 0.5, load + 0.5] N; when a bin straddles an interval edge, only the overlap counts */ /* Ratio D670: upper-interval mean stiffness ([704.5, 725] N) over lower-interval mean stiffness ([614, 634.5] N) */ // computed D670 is 1.26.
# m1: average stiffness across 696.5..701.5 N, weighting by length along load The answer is 4.49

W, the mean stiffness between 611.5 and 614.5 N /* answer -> 4.1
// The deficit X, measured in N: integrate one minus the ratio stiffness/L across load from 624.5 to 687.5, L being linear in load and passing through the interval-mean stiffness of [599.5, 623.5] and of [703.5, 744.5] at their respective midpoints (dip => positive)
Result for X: -1.4 N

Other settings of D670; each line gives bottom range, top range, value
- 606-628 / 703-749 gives 1.18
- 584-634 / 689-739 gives 1.15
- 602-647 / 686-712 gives 1.17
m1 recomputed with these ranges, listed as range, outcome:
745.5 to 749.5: 4.61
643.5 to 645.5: 4.16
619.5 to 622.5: 3.87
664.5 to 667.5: 5.2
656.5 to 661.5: 4.33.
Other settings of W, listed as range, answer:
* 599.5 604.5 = 4.19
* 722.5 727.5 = 4.73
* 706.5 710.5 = 4.75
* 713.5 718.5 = 4.82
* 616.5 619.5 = 3.97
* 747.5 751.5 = 4.59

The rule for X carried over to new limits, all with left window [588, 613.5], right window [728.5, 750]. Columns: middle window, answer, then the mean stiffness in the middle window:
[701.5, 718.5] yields -0.9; 4.74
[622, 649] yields 2.9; 3.85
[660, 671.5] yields -1.5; 4.98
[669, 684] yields -1.4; 4.84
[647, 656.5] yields -0.8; 4.71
